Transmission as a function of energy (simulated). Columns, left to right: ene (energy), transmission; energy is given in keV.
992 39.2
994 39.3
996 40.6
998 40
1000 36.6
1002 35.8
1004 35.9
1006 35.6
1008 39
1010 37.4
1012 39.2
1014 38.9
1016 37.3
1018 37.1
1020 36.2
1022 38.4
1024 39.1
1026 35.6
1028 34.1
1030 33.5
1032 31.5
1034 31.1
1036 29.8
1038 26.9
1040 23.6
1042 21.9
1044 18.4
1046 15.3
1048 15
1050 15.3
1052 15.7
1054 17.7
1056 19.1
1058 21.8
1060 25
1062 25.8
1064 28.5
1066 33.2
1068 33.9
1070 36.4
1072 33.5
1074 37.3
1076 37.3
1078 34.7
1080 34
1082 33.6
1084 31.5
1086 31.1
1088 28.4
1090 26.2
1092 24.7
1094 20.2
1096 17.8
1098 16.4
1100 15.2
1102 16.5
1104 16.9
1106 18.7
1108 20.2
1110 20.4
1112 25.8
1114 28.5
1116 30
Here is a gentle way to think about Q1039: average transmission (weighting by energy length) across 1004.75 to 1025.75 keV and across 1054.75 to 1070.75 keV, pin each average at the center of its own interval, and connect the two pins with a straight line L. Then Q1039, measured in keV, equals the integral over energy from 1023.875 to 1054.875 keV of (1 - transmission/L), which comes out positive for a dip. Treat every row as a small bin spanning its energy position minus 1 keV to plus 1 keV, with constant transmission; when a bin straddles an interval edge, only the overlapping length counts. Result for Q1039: 7.7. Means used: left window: 37.7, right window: 27.7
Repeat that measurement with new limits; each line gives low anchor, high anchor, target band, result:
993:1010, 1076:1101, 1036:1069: 9.0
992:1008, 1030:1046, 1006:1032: -4.1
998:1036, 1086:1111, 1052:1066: 2.4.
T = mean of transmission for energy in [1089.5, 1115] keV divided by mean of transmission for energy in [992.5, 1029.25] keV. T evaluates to 0.54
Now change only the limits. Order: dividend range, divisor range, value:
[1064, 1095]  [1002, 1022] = 0.85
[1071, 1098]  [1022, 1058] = 1.17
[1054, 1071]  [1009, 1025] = 0.72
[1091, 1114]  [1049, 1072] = 0.79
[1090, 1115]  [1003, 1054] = 0.67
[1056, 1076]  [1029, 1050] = 1.25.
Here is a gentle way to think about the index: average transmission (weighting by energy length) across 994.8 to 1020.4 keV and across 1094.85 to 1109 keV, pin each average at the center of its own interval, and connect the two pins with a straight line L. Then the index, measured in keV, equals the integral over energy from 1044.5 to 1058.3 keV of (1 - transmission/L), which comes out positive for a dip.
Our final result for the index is 5.5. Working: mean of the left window 37.7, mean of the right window 17.4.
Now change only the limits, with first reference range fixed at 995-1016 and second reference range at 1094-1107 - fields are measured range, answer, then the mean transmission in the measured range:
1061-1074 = -4.32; 32.3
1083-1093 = -4.24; 28.4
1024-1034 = -0.36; 34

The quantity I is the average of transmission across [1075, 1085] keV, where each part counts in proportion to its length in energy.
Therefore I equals 34.2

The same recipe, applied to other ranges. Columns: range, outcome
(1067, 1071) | 35.1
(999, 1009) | 36.6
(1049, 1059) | 17.9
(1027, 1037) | 32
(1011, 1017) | 38.5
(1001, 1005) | 35.8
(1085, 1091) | 28.6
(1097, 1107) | 16.7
